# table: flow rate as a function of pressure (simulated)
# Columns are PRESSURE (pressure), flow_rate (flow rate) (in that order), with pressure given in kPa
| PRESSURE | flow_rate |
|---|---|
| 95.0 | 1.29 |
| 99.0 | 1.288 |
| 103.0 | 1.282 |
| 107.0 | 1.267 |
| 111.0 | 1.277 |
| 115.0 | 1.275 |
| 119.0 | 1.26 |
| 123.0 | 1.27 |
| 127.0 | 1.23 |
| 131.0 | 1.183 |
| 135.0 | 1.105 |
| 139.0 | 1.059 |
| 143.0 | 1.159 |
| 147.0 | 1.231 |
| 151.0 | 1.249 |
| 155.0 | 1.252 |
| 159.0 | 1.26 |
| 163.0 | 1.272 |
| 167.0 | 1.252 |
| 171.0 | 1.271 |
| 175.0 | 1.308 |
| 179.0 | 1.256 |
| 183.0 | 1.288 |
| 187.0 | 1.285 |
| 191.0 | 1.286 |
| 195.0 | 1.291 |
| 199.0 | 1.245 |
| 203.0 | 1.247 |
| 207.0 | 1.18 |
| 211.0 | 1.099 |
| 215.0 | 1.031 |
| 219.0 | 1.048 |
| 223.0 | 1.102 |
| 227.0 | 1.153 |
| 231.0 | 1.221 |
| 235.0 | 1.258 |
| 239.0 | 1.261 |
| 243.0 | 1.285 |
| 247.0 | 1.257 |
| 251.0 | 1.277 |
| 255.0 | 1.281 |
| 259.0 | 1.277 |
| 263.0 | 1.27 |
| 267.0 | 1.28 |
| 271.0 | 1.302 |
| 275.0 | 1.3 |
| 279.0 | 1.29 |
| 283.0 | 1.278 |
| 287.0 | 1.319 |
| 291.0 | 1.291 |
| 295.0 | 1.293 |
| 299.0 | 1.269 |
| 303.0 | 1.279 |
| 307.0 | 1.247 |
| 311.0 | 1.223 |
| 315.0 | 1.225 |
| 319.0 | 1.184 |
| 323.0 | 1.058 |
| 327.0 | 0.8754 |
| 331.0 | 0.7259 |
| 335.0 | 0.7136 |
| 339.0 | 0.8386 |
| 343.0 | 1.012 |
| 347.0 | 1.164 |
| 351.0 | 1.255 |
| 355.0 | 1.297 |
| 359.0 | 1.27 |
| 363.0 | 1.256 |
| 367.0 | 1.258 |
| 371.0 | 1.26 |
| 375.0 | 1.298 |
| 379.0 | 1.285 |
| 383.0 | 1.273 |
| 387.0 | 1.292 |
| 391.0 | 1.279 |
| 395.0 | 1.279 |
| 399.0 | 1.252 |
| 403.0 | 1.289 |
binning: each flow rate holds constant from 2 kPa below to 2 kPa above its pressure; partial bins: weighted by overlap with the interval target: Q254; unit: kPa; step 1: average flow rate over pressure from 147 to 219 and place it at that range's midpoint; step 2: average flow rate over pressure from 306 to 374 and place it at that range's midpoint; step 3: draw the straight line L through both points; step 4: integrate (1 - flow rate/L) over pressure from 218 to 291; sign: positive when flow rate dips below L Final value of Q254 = -4.6 kPa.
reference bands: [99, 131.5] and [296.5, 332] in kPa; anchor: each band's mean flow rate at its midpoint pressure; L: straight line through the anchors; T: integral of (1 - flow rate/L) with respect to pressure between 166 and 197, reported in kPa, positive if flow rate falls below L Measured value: -1.6 kPa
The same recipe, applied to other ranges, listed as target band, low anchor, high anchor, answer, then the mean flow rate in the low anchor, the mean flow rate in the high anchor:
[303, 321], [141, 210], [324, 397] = -0.81 kPa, 1.25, 1.14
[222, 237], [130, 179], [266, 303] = 0.85 kPa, 1.22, 1.29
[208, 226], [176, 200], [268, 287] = 2.84 kPa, 1.28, 1.29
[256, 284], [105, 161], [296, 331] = -2.88 kPa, 1.22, 1.15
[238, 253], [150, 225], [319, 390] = -1.02 kPa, 1.22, 1.13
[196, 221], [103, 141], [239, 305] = 2.14 kPa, 1.22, 1.28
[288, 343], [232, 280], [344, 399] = 7.54 kPa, 1.28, 1.26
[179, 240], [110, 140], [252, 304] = 2.51 kPa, 1.21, 1.29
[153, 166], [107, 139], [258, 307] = -0.27 kPa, 1.22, 1.29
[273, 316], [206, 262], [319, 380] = -4.75 kPa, 1.2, 1.1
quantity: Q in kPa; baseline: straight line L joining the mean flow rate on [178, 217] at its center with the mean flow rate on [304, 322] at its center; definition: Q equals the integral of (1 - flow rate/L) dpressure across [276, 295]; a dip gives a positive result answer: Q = -1.2 kPa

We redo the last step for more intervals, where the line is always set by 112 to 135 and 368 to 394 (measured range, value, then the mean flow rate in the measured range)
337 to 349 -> 2.5 kPa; 1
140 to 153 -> 0.4 kPa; 1.2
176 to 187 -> -0.3 kPa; 1.28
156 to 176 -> -0.5 kPa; 1.27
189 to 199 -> -0.3 kPa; 1.28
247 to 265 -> -0.2 kPa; 1.27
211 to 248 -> 2.3 kPa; 1.17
